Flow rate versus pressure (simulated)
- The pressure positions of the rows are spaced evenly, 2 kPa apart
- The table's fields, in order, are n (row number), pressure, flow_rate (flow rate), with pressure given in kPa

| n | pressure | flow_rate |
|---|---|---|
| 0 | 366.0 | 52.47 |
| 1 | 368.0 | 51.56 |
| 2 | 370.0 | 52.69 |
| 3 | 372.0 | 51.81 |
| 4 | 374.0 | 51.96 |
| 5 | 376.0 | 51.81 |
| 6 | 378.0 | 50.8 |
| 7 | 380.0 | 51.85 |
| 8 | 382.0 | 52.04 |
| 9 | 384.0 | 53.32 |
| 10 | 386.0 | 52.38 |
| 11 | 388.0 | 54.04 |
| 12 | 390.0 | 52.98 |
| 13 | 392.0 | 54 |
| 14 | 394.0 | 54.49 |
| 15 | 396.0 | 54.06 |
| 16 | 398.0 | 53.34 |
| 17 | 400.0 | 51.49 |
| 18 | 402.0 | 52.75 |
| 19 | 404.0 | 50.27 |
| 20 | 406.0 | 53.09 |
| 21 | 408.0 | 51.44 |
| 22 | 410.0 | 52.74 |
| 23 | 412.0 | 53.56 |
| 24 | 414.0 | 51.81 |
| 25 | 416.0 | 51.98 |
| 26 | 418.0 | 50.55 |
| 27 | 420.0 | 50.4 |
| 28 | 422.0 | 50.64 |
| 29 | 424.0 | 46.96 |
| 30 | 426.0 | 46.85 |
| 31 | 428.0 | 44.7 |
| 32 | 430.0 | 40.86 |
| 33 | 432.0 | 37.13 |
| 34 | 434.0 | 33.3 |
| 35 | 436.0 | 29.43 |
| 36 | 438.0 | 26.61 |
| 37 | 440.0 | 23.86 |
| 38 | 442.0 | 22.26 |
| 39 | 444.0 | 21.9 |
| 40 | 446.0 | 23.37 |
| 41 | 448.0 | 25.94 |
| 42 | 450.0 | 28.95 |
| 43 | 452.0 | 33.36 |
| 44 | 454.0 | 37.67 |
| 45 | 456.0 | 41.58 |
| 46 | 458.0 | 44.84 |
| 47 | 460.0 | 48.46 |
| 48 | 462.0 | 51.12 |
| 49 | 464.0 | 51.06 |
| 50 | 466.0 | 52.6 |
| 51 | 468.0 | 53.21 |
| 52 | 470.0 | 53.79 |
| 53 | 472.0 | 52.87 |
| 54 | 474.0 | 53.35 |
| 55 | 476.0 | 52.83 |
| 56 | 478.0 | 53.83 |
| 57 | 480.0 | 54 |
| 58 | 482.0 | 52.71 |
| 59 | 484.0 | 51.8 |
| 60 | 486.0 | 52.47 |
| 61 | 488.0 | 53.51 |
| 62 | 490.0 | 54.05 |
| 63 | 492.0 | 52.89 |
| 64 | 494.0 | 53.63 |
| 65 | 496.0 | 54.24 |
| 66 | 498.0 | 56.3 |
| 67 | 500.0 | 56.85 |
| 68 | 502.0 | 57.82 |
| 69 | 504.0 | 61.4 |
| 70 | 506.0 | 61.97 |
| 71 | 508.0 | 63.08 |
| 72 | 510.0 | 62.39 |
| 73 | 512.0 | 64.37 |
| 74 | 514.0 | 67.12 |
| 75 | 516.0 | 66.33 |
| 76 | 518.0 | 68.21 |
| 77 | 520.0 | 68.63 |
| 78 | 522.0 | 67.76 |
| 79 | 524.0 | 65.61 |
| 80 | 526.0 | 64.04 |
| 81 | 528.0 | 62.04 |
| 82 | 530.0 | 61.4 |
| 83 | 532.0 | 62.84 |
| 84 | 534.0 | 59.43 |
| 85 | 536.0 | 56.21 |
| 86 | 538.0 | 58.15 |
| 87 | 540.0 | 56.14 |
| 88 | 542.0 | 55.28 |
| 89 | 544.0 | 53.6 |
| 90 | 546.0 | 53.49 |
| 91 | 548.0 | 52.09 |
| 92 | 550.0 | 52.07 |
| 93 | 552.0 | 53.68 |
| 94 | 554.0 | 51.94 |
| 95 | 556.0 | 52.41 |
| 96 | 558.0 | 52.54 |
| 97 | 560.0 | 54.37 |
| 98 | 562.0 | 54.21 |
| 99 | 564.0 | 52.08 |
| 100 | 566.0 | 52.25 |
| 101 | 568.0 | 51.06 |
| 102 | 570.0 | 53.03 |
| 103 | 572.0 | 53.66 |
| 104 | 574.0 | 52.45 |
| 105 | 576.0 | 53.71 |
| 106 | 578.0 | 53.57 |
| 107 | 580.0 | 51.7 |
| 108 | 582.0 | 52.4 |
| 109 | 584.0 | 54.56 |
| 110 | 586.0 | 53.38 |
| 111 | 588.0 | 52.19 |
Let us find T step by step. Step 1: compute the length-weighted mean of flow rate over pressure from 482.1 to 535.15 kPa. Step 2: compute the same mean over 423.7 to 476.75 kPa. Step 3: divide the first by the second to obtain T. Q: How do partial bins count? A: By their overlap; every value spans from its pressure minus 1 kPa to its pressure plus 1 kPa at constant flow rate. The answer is 1.5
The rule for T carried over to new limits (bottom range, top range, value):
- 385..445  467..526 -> 1.28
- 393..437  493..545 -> 1.26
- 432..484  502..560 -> 1.45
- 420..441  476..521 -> 1.51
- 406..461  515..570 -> 1.44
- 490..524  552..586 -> 0.86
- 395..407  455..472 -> 0.95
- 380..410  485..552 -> 1.12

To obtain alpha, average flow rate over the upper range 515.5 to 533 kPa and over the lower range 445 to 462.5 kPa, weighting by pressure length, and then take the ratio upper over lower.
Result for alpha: 1.77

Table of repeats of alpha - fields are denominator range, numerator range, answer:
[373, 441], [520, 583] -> 1.16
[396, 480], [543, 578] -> 1.19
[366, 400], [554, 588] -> 1.00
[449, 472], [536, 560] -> 1.18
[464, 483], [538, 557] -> 1.01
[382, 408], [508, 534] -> 1.22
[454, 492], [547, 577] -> 1.03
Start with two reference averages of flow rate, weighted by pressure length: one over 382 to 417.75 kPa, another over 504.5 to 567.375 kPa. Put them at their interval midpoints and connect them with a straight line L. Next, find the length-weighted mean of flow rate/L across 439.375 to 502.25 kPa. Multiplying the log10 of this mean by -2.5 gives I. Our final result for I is 0.21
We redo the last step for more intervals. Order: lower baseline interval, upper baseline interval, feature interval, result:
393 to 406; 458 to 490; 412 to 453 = 0.37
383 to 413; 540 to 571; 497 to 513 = -0.14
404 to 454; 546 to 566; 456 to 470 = -0.15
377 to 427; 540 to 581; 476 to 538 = -0.13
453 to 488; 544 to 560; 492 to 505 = -0.10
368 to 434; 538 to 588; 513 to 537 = -0.21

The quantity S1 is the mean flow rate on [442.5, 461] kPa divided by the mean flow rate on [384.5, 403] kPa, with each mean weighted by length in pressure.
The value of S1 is 0.6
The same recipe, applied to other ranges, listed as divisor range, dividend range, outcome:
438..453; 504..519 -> 2.51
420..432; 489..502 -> 1.20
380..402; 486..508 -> 1.06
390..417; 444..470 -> 0.77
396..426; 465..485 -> 1.03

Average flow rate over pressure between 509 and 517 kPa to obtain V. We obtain 65.1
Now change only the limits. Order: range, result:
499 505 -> 58.7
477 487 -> 53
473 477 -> 53.1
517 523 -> 68.2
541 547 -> 54.1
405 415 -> 52.5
